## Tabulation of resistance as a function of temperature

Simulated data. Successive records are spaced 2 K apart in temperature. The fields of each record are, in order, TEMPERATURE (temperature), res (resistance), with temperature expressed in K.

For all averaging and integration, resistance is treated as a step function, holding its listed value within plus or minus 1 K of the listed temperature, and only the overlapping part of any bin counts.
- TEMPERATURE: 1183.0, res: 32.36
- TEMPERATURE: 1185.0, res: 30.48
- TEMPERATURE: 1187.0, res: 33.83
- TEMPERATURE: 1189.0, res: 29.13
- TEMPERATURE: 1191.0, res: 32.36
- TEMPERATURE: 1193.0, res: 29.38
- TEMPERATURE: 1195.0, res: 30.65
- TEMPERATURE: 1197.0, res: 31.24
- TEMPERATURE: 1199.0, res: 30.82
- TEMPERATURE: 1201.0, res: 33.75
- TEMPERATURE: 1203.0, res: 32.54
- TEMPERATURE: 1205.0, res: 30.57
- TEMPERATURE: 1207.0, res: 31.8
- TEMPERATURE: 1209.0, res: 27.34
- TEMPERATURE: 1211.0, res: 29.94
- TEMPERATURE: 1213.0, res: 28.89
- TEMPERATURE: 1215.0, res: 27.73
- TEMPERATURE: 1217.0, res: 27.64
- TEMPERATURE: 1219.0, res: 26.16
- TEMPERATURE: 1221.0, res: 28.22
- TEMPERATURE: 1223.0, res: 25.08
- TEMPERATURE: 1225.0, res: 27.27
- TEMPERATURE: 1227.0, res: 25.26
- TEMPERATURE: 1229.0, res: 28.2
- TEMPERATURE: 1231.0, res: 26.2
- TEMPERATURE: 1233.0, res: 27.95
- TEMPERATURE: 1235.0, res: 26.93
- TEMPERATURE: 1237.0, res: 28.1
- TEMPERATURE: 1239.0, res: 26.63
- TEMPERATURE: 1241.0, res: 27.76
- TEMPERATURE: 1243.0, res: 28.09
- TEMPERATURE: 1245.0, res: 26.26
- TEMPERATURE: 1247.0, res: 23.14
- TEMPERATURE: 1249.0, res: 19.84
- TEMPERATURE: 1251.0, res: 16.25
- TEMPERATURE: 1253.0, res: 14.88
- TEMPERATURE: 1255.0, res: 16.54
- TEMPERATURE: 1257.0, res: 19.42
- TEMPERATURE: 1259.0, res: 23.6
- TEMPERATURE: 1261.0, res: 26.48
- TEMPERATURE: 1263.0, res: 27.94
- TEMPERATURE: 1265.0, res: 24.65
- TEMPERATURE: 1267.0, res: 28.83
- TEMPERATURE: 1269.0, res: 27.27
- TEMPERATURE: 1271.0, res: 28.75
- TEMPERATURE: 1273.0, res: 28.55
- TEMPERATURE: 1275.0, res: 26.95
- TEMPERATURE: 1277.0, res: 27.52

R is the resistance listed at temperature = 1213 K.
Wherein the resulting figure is 28.89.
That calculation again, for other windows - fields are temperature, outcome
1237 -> 28.1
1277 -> 27.52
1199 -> 30.82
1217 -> 27.64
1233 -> 27.95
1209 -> 27.34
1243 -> 28.09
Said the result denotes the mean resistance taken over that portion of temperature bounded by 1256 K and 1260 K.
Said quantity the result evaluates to 21.5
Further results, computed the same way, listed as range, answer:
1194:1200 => 30.9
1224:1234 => 27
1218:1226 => 26.7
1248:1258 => 17.4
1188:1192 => 30.7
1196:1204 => 32.1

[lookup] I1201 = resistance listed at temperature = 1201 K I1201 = 33.75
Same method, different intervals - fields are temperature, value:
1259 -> 23.6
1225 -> 27.27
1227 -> 25.26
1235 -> 26.93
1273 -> 28.55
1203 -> 32.54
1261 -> 26.48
